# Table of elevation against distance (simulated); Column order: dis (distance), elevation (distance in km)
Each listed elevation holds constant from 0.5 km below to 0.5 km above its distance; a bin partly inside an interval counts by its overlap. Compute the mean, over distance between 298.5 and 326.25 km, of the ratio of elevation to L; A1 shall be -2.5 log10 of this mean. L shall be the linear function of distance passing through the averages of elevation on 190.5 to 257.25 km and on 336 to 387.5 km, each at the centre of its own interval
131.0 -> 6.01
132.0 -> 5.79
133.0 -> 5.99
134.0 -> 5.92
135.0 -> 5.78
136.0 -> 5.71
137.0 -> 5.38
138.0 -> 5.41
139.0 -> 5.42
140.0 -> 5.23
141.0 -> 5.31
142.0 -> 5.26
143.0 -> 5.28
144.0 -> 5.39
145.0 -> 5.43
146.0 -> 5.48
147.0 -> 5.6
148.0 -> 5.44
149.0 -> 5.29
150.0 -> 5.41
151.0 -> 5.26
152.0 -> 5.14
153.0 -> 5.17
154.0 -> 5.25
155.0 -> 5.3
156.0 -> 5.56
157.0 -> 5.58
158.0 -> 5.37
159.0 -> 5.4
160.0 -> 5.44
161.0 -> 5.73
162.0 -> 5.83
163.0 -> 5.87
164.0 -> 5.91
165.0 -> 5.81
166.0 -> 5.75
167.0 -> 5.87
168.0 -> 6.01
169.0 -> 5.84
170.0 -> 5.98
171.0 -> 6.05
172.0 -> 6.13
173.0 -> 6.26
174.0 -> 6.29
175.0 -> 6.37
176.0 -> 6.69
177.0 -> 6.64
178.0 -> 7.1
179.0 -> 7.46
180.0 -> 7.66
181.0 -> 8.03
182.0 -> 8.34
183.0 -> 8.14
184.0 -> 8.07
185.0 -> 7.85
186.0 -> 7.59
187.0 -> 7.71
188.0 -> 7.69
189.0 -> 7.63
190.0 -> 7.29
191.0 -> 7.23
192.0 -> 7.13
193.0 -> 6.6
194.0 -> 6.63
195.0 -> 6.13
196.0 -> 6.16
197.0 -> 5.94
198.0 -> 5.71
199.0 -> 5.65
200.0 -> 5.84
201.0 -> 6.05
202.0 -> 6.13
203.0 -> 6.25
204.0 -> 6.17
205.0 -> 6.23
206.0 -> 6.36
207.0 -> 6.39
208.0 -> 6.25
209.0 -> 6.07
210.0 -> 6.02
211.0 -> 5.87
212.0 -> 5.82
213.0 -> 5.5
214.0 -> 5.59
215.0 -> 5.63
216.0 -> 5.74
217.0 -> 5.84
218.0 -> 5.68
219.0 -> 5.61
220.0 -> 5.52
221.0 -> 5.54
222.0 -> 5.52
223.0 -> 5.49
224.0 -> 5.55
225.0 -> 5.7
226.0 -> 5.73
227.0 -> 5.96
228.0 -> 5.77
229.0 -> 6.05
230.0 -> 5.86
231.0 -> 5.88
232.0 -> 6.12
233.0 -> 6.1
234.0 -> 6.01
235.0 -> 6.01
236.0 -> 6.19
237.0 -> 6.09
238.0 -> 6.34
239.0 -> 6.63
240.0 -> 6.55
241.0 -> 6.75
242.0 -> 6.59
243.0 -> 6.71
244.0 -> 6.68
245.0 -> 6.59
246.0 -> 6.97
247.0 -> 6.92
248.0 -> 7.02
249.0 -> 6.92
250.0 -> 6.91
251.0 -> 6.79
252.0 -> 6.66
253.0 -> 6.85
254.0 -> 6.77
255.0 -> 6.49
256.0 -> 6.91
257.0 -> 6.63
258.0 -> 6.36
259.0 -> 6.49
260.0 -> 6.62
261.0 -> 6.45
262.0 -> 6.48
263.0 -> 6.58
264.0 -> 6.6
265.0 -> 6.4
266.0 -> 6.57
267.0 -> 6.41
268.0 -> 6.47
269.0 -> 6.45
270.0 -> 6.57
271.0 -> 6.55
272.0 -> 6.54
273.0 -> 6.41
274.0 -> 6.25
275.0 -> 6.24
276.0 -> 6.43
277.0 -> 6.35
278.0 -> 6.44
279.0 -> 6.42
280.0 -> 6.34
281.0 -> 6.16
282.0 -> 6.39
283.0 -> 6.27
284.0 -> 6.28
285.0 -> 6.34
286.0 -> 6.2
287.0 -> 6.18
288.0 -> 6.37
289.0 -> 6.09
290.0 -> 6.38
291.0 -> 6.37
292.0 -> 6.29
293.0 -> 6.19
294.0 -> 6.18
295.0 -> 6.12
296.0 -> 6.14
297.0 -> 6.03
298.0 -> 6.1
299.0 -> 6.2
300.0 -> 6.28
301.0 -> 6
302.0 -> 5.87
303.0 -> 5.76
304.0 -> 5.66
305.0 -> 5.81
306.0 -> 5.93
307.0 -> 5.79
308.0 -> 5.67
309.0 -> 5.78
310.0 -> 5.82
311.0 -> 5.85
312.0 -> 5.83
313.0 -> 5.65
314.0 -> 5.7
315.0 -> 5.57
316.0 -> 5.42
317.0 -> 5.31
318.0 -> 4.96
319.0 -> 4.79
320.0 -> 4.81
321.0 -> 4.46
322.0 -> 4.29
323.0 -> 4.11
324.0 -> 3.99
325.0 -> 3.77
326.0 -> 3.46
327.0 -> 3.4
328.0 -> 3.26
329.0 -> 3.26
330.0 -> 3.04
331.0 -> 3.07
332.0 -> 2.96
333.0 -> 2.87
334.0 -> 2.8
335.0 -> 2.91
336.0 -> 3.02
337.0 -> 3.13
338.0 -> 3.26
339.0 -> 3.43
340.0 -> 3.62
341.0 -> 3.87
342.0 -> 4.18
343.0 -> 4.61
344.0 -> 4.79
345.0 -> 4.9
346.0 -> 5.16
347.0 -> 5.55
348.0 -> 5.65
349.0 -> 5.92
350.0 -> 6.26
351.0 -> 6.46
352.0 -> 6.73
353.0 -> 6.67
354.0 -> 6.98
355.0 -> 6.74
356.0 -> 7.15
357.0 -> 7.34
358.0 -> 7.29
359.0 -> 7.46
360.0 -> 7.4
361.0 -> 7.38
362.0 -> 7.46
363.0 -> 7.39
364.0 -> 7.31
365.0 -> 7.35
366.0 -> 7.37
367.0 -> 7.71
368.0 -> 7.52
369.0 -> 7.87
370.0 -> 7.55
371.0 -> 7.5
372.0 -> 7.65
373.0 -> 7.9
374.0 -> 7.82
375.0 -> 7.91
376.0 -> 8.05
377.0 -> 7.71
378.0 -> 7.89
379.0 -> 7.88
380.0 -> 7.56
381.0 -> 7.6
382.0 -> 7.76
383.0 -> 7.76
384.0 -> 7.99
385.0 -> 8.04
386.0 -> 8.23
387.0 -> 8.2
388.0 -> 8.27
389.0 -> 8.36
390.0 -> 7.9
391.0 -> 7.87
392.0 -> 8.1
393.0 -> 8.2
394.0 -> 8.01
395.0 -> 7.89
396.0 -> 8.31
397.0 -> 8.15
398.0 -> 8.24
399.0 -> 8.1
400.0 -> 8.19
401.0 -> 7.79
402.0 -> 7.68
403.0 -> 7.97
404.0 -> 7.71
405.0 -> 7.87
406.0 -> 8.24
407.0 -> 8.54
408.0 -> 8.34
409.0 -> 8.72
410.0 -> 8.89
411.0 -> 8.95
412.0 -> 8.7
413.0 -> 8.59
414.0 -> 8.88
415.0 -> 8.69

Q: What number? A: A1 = 0.219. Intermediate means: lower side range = 6.21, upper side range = 6.69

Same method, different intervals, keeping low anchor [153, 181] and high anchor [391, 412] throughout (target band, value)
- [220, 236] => 0.14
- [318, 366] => 0.46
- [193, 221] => 0.08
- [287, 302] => 0.17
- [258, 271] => 0.07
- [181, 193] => -0.22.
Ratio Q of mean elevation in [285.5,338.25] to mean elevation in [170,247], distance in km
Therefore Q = 0.8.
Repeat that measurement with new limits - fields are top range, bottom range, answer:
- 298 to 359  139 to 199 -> 0.81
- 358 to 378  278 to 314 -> 1.25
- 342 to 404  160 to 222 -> 1.15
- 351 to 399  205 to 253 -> 1.25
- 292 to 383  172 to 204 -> 0.84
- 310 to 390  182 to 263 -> 0.93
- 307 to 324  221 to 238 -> 0.89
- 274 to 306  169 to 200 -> 0.90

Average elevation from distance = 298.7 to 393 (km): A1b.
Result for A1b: 6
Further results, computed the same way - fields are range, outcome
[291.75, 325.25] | 5.54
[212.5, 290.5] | 6.29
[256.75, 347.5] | 5.41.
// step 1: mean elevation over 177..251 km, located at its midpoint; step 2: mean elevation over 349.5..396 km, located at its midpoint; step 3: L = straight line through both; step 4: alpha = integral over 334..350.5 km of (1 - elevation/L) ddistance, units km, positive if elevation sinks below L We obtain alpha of 6.80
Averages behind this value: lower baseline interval 6.43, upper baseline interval 7.6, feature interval 4.34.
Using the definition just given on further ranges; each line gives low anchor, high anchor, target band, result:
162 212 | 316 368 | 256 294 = -4.2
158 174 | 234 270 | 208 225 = 1.6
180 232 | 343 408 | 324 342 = 9.8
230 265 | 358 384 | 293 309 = 2.4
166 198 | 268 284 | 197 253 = 4.4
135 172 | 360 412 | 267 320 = 7.0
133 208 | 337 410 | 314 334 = 8.3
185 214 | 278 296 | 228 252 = -0.4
